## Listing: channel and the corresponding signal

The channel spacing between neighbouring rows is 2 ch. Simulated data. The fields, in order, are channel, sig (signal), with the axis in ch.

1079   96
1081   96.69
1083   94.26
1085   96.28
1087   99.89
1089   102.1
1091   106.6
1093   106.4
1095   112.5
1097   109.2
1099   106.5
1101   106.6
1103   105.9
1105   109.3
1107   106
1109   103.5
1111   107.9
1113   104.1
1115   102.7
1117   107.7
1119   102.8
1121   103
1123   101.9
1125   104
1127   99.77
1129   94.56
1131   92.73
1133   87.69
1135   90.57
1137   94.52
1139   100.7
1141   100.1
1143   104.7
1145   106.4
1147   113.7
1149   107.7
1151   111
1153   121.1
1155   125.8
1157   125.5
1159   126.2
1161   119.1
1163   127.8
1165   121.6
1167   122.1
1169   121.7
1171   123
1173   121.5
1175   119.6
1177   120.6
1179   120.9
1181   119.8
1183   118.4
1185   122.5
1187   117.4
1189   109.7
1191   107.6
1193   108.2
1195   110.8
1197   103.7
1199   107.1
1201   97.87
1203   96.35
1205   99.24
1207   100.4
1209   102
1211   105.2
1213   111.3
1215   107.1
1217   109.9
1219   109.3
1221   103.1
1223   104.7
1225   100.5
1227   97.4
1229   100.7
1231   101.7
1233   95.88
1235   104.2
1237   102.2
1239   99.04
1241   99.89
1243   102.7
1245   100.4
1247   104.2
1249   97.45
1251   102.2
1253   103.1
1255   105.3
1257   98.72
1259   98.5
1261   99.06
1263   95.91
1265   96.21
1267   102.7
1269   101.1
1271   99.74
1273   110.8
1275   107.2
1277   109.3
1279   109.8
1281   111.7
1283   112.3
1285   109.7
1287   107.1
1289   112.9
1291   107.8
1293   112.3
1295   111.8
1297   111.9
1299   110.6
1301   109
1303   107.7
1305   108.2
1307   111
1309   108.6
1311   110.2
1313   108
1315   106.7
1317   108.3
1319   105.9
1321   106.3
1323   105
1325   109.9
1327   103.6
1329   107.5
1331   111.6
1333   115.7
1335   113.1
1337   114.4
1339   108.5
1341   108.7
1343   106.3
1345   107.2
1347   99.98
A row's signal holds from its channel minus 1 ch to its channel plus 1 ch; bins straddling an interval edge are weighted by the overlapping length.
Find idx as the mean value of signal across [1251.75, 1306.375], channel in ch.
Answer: 106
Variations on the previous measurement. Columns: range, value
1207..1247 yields 103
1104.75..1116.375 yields 105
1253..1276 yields 101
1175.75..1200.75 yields 113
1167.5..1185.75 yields 121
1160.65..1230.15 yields 111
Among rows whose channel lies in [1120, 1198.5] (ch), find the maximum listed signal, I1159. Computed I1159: 127.8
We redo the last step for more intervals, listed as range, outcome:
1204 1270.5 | 111.3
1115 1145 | 107.7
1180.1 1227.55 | 122.5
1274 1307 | 112.9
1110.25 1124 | 107.9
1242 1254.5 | 104.2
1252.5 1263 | 105.3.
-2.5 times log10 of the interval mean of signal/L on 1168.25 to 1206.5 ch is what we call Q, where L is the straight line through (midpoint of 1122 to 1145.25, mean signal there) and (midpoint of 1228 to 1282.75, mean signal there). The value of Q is -0.13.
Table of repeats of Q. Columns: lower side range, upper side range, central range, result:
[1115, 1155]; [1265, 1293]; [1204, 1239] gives 0.03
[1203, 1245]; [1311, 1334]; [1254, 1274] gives 0.04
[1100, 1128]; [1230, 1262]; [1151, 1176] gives -0.19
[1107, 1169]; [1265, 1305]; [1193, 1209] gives 0.06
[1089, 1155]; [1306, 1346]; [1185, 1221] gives 0.00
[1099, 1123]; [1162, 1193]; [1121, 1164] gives 0.05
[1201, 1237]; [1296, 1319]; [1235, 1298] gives 0.02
